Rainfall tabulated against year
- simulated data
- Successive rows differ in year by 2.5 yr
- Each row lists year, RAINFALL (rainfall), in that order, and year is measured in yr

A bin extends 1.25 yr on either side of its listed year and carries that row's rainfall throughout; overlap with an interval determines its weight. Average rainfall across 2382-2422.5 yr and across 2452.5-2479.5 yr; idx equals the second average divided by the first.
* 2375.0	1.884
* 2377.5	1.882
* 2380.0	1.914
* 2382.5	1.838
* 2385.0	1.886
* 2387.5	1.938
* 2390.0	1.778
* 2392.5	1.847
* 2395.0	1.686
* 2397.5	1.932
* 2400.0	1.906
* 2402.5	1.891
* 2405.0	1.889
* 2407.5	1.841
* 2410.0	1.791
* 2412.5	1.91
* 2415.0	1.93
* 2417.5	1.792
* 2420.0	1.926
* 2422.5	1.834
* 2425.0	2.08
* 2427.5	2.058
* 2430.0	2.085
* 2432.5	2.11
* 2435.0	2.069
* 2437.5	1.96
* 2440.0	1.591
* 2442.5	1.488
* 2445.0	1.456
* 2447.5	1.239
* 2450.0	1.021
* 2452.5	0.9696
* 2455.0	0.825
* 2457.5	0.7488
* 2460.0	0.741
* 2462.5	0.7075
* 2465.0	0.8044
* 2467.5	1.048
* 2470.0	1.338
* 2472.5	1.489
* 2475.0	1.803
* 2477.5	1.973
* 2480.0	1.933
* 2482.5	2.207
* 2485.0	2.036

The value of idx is 0.6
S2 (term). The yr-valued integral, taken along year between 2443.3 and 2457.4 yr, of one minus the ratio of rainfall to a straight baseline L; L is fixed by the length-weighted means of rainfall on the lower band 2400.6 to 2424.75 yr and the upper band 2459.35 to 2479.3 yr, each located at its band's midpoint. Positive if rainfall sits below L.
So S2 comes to 3.8 yr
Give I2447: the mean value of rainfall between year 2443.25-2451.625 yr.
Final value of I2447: 1.24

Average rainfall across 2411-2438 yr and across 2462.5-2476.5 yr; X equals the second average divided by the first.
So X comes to 0.64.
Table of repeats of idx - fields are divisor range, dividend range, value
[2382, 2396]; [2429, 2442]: 1.06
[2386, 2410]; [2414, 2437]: 1.07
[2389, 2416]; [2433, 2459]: 0.73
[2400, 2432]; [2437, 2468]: 0.57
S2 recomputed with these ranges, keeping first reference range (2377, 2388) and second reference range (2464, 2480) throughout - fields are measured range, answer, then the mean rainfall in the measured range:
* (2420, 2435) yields -3.2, 2.03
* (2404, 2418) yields -0.9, 1.86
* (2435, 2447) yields -0.3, 1.65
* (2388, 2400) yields 0.0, 1.83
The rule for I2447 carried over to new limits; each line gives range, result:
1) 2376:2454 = 1.79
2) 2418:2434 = 2.01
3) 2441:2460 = 1.09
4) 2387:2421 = 1.86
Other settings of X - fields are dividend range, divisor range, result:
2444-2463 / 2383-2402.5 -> 0.52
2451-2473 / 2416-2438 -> 0.48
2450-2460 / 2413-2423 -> 0.46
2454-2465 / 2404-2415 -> 0.41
